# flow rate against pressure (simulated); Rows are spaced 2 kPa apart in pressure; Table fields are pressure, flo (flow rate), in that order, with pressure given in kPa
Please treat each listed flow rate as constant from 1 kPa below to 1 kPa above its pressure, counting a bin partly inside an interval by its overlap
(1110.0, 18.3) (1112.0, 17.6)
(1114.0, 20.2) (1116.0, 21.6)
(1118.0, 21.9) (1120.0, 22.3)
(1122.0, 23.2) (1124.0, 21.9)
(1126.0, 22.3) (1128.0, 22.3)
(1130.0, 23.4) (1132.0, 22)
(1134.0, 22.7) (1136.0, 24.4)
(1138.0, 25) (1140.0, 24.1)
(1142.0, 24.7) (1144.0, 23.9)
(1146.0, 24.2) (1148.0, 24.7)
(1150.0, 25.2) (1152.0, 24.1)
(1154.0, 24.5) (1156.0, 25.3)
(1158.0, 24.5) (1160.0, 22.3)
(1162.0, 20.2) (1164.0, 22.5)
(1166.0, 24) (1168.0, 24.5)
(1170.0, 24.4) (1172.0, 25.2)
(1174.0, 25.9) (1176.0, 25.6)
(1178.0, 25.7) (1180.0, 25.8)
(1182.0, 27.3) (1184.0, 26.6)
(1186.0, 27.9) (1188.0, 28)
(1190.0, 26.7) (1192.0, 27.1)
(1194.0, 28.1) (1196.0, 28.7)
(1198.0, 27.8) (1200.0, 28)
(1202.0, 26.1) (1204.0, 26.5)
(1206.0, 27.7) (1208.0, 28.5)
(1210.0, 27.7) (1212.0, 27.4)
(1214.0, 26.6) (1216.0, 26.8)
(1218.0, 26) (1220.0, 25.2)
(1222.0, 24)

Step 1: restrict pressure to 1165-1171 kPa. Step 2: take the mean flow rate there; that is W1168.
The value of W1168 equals 24.3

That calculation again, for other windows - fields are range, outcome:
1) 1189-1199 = 27.7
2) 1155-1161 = 24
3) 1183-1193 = 27.3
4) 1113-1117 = 20.9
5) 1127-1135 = 22.6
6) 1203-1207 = 27.1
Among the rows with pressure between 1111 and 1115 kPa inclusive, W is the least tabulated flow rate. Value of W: 17.6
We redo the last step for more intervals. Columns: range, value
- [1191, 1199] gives 27.1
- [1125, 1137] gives 22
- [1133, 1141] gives 22.7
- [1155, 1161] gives 22.3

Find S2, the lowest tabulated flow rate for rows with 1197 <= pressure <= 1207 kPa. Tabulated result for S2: 26.1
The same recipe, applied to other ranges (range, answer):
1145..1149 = 24.2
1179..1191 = 25.8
